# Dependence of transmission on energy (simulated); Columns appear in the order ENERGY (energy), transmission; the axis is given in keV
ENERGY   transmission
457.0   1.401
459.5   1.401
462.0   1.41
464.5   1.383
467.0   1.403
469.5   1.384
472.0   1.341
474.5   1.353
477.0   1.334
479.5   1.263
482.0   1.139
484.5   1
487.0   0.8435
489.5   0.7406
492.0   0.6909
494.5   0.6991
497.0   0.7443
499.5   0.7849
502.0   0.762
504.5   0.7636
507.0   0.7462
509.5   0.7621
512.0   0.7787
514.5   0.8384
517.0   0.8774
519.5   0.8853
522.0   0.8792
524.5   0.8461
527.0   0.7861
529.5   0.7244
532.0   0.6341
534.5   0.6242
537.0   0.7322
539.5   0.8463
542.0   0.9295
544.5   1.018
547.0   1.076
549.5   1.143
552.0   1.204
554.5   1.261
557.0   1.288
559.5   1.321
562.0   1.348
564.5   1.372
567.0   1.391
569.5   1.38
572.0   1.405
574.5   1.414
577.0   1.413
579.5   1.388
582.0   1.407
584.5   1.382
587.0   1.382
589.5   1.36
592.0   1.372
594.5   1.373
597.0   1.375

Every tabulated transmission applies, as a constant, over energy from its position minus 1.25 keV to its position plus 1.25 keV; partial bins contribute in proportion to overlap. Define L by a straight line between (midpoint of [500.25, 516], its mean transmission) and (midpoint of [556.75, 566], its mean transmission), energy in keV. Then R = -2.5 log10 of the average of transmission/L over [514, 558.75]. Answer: 0.16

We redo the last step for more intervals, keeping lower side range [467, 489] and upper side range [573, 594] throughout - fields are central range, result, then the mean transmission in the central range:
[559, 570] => -0.01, 1.36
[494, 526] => 0.49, 0.8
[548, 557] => 0.11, 1.21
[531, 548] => 0.49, 0.837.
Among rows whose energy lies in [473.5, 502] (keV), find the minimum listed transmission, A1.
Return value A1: 0.6909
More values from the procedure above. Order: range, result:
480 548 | 0.6242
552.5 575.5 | 1.261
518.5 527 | 0.7861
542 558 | 0.9295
